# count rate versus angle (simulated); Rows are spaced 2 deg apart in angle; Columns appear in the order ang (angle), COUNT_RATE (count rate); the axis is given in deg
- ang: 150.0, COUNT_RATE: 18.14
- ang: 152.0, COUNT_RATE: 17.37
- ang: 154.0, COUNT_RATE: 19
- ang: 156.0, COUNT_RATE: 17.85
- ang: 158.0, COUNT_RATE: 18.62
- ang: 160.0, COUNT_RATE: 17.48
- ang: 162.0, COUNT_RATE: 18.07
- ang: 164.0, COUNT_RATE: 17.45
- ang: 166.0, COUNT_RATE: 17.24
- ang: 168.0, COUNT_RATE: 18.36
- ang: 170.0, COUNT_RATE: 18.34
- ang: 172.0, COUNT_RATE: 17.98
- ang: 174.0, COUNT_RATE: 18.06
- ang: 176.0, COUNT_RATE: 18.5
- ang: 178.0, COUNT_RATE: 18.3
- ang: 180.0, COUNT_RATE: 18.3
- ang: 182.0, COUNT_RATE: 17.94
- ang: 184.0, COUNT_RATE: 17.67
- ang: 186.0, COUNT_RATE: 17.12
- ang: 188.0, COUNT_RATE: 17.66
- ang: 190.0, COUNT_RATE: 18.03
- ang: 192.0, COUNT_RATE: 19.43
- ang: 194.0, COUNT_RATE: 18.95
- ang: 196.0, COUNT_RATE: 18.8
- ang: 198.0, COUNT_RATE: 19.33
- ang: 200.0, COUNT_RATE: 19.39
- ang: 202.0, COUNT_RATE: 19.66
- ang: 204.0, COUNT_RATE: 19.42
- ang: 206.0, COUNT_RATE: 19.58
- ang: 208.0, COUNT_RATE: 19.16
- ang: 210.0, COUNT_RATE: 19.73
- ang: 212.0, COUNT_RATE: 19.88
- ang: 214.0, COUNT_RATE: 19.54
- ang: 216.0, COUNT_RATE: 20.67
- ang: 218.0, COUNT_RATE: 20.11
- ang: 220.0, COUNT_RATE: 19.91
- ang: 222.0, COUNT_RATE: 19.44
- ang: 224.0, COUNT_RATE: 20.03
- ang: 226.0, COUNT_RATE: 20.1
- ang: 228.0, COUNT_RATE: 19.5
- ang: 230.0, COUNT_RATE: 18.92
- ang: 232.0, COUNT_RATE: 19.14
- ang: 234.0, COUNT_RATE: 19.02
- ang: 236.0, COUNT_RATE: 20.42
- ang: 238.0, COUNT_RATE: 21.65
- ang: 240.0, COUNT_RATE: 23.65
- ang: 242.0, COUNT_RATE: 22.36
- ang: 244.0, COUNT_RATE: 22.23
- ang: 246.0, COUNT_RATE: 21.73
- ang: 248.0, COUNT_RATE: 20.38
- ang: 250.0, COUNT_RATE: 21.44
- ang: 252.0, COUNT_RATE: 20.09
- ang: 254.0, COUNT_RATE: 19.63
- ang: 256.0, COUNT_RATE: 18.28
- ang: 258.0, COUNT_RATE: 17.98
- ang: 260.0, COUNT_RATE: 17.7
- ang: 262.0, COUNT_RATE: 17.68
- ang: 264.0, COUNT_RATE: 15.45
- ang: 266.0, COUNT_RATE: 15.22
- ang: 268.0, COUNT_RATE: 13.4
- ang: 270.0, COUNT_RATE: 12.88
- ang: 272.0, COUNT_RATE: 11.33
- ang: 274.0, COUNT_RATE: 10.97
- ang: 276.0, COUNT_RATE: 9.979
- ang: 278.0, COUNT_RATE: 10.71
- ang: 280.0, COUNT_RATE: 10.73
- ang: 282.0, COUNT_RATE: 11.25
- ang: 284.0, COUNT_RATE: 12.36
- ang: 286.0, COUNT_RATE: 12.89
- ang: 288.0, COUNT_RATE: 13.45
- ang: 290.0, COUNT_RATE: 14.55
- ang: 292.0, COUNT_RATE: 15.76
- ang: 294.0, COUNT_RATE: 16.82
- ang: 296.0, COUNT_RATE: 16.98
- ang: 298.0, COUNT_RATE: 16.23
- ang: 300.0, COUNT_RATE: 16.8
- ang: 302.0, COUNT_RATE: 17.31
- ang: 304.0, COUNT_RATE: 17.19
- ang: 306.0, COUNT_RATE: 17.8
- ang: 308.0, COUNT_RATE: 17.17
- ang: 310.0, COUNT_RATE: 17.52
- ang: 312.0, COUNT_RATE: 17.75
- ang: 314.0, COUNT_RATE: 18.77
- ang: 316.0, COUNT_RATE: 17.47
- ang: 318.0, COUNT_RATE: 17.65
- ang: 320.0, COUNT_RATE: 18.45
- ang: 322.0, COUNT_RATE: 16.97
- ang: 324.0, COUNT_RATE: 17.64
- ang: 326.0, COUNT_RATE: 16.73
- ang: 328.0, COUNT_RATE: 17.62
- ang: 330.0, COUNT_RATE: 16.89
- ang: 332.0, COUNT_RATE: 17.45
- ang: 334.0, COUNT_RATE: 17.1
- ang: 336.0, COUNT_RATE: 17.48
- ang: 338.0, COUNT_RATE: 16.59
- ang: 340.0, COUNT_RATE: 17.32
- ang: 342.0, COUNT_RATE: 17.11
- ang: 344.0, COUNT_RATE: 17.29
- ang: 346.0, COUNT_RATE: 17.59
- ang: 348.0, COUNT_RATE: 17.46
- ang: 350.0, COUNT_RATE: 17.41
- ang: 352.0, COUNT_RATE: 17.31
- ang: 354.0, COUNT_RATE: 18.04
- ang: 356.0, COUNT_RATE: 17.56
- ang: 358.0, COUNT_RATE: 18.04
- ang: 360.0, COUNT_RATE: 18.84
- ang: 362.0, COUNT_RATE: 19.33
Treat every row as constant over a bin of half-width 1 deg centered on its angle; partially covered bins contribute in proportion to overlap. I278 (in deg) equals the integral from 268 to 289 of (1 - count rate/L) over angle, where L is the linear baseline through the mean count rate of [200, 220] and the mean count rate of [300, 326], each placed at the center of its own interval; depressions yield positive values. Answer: 7.5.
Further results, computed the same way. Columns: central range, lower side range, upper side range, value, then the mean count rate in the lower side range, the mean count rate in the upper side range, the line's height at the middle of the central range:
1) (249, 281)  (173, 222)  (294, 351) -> 5.1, 19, 17.3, 18.1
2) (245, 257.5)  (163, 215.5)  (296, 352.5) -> -1.5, 18.6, 17.4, 18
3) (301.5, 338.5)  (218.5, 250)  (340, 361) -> 1.9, 20.6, 17.6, 18.4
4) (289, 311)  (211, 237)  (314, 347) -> 1.6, 19.7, 17.4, 18.1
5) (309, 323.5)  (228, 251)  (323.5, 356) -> 0.3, 20.9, 17.3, 18.2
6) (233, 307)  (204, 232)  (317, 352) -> 8.3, 19.7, 17.3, 18.6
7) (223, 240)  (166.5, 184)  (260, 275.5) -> -4.9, 18.2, 14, 15.6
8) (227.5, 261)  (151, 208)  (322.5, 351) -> -4.4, 18.4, 17.3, 17.9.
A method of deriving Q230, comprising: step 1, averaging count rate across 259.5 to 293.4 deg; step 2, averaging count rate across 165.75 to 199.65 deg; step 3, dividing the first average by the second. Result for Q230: 0.7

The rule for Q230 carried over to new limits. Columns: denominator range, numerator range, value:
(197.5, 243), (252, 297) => 0.72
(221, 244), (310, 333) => 0.86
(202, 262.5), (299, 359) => 0.87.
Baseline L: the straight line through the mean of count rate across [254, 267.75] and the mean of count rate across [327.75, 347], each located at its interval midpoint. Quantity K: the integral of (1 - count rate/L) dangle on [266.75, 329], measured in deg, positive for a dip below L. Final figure 6.8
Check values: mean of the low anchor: 17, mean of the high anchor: 17.2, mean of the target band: 15.3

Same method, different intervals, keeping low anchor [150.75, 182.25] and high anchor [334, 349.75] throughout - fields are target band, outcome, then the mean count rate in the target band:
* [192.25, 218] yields -2.4 deg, 19.5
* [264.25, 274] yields 2.5 deg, 13.2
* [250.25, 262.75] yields -0.8 deg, 18.8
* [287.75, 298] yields 1.0 deg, 15.7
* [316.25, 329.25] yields -0.1 deg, 17.5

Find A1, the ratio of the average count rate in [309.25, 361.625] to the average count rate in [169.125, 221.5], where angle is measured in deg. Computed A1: 0.93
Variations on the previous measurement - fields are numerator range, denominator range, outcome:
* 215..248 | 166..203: 1.12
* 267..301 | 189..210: 0.70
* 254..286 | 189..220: 0.71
